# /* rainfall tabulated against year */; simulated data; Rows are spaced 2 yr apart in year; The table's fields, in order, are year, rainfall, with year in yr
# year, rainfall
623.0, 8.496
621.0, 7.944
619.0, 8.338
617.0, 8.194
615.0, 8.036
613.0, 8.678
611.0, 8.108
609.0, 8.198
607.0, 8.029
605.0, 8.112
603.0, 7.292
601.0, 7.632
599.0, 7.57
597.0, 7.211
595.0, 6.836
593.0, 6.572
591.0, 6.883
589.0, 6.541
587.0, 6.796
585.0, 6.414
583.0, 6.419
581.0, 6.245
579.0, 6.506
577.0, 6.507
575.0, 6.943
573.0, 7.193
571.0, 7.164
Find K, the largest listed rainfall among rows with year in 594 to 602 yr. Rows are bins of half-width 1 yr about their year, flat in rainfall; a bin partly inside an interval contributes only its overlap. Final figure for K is 7.632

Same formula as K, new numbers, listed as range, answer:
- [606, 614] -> 8.678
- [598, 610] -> 8.198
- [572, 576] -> 7.193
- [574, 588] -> 6.943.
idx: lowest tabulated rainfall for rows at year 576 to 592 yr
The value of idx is 6.245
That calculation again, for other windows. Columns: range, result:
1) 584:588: 6.414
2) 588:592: 6.541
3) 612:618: 8.036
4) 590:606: 6.572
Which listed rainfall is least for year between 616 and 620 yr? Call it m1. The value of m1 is 8.194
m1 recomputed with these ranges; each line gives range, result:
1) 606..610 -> 8.029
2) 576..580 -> 6.506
